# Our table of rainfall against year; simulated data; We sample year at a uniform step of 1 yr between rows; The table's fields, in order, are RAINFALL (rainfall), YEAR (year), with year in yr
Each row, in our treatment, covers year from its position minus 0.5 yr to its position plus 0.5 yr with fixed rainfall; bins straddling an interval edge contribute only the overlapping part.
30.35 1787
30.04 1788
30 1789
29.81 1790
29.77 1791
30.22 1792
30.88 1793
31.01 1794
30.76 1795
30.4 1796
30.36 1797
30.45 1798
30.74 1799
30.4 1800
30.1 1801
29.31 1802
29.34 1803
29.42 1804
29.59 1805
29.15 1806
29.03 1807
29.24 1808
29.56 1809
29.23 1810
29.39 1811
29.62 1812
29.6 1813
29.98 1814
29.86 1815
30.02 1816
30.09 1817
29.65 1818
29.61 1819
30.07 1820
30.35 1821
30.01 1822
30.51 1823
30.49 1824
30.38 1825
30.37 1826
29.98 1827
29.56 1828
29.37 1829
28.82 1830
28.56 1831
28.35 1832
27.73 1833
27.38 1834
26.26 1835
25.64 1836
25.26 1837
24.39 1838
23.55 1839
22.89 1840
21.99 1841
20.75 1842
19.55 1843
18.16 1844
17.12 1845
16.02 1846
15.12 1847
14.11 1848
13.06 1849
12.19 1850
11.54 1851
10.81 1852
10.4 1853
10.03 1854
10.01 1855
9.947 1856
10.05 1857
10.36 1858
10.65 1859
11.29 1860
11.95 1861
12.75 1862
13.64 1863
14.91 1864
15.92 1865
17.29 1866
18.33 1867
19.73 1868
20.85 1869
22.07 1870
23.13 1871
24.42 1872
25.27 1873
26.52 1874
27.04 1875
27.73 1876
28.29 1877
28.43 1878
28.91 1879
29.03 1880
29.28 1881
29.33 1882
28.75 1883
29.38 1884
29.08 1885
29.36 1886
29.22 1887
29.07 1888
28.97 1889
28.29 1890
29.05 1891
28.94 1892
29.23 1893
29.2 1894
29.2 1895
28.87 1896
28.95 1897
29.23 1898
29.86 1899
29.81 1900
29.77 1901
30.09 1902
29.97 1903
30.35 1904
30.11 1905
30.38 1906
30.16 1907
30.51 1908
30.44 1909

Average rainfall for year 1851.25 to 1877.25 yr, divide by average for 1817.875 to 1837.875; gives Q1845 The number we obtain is 0.6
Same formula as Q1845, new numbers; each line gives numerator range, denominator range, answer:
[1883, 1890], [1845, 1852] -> 2.12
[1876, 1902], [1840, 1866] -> 2.09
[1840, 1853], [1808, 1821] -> 0.54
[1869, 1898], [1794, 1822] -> 0.94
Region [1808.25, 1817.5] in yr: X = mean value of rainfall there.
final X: 29.7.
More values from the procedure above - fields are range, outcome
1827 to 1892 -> 21.6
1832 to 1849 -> 21.6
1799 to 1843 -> 28.4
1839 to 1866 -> 14.3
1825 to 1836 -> 28.6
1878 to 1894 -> 29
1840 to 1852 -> 16.4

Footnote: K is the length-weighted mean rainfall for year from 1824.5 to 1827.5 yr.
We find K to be 30.2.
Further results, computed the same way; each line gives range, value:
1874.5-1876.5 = 27.4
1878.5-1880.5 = 29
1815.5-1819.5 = 29.8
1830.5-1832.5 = 28.5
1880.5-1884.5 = 29.2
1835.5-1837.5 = 25.5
